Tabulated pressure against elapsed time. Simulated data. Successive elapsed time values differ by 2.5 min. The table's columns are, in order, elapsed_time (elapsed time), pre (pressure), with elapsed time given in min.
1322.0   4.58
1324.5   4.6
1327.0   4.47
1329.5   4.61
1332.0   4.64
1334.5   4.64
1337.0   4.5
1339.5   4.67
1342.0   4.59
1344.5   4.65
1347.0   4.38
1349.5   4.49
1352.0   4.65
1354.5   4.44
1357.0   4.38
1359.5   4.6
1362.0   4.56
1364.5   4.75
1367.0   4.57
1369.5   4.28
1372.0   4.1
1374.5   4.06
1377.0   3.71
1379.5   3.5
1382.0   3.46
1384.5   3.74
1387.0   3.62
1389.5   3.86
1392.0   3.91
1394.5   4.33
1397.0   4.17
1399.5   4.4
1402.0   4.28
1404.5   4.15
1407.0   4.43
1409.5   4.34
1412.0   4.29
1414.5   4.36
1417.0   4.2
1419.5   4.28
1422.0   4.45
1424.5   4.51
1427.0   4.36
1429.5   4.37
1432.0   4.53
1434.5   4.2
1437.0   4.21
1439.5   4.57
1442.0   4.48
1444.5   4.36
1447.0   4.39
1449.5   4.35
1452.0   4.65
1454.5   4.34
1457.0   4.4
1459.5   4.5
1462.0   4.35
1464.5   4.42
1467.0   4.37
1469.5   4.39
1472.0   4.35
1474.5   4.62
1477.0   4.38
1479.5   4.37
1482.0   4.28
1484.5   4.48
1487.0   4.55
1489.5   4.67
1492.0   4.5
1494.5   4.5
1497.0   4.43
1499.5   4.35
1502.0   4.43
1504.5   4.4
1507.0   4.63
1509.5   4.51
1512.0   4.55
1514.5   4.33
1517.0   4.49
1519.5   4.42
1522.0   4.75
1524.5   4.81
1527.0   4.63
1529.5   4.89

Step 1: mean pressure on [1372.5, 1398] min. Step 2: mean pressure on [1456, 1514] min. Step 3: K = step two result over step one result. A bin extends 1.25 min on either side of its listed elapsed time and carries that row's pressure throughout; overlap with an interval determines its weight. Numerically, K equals 1.16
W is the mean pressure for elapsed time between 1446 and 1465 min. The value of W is 4.43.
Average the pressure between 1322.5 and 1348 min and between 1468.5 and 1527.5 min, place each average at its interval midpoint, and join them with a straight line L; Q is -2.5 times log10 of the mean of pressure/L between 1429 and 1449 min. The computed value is 0.03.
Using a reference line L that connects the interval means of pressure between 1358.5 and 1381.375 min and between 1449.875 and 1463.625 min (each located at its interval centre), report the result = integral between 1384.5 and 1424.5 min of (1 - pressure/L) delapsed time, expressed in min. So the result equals 1.0 min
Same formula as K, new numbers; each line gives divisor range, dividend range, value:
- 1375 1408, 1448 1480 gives 1.12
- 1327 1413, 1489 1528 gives 1.05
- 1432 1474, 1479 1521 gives 1.01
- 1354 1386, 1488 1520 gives 1.08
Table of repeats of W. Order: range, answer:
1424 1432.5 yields 4.43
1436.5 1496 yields 4.44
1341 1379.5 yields 4.38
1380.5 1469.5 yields 4.27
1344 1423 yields 4.23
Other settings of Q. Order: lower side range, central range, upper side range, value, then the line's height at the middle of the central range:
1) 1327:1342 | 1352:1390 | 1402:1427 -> 0.09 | 4.48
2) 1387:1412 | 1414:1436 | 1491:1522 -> -0.03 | 4.25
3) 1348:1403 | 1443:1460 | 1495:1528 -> -0.01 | 4.37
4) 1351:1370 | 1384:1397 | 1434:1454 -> 0.15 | 4.49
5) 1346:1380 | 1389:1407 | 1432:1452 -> 0.04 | 4.36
